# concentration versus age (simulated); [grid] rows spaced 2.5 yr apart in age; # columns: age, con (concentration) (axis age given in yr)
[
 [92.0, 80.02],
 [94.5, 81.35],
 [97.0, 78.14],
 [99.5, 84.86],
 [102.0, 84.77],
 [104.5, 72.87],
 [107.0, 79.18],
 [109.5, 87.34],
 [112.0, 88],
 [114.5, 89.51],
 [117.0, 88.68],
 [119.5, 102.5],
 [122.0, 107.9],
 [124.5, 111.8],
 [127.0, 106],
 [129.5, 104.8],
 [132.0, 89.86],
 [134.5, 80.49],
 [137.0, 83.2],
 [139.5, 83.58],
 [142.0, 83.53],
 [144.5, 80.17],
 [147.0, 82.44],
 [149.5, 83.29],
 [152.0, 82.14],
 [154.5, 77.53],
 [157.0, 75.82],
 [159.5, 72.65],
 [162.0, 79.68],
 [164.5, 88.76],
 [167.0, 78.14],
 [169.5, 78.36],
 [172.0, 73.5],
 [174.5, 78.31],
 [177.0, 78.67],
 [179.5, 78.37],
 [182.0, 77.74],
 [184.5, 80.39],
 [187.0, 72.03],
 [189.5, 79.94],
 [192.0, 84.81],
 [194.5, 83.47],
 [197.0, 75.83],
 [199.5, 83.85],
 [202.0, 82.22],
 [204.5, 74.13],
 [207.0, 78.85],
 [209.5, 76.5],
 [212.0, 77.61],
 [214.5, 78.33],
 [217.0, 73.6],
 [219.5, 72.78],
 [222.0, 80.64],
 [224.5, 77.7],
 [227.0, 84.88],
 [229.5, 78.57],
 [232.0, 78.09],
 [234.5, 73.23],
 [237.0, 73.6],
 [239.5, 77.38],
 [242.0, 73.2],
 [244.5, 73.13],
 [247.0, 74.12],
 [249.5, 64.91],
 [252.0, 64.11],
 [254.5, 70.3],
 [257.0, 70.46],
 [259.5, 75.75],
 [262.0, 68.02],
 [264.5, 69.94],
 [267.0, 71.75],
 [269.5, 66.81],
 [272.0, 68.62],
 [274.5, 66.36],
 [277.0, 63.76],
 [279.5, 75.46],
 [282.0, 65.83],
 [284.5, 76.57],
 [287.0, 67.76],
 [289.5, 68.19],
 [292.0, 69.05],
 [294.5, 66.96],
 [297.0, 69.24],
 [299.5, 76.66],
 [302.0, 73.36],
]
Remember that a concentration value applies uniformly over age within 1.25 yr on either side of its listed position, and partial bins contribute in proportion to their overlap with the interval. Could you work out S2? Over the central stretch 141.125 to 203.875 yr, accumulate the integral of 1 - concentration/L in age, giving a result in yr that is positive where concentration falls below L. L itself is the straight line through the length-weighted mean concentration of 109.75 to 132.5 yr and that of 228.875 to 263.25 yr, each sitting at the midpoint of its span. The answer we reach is 5.8 yr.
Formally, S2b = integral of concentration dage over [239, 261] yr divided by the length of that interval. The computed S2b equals 71.2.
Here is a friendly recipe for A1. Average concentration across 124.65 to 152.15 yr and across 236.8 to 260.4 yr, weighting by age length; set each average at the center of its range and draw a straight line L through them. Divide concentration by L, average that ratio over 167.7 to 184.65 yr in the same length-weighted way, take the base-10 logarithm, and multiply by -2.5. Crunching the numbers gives 0.07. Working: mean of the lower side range 88.4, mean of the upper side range 71.6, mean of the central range 77.8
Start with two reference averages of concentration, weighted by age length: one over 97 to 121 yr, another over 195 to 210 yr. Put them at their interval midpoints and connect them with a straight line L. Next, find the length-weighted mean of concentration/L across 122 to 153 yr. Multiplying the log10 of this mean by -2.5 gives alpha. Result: -0.075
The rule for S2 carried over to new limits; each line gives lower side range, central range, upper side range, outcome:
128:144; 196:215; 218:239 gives 0.3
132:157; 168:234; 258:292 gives -1.6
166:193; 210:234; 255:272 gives -1.2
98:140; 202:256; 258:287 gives 0.5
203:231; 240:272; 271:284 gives 0.6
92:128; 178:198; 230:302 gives 0.3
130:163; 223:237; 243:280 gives -1.0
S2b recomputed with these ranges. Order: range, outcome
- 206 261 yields 74.8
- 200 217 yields 77.9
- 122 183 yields 84.2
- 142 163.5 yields 79.6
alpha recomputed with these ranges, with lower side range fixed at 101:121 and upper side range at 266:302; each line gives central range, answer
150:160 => 0.06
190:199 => -0.04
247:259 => 0.06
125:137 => -0.12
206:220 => 0.00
